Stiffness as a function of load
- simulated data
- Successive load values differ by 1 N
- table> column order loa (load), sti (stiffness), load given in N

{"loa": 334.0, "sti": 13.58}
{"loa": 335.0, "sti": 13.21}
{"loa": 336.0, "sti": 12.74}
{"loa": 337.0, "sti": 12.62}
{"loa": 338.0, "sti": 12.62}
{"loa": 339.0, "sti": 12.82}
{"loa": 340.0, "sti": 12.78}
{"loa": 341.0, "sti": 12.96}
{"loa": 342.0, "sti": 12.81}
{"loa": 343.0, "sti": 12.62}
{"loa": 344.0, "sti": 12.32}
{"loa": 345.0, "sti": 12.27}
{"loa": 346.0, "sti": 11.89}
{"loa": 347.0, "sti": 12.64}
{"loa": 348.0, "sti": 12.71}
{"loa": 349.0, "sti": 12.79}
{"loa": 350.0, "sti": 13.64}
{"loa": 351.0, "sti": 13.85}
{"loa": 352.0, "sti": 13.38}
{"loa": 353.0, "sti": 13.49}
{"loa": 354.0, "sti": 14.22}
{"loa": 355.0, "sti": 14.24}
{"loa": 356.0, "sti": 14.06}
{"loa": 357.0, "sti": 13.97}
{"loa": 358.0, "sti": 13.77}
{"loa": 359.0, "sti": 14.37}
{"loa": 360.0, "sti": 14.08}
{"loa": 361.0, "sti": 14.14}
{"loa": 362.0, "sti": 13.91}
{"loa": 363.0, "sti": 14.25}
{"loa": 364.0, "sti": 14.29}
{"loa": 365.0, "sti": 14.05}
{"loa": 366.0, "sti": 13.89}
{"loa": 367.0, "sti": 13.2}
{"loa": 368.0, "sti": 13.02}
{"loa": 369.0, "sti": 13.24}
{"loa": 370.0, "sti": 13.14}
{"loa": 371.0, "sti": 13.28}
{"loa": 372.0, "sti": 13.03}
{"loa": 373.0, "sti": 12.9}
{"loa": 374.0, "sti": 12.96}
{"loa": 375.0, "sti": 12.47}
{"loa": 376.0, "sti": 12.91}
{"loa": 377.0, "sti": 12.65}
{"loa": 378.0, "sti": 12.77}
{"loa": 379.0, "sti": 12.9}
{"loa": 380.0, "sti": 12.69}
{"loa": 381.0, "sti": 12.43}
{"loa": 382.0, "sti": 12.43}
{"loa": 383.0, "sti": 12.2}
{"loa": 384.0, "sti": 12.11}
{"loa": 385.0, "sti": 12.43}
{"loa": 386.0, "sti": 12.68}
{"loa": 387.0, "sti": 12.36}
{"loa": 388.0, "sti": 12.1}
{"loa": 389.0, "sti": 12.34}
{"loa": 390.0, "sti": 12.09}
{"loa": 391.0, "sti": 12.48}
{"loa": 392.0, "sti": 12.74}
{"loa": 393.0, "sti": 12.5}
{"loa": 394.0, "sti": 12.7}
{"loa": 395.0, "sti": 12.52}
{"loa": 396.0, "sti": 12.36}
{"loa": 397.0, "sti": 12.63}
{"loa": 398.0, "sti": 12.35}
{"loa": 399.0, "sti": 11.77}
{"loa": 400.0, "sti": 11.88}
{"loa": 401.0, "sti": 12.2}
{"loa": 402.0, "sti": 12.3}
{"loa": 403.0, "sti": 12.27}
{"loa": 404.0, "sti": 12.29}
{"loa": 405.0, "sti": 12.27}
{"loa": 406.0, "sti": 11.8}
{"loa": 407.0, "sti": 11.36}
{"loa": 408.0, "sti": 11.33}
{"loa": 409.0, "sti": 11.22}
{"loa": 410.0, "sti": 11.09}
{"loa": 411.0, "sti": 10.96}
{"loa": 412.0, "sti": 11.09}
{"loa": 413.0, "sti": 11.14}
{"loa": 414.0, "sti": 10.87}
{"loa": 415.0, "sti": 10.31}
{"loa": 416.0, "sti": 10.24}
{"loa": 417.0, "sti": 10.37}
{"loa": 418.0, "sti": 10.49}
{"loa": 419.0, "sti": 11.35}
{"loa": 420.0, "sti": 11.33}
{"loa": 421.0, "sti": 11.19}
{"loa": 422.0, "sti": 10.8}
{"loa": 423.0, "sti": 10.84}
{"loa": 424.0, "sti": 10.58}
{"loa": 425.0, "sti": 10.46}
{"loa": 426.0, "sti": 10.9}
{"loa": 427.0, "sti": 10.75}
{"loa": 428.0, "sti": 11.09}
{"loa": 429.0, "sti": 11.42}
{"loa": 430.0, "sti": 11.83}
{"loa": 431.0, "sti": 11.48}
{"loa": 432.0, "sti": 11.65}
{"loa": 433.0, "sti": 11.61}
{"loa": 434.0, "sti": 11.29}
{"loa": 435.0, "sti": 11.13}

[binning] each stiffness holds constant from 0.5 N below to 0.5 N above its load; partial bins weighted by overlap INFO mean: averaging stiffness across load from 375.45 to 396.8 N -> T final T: 12.5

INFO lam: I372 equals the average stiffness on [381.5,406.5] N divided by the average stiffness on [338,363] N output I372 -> 0.92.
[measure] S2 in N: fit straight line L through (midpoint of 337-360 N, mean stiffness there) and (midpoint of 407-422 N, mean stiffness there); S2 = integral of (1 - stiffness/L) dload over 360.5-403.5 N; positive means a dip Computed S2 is -2.6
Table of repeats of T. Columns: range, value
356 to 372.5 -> 13.7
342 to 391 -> 13.1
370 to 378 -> 12.9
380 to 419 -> 11.9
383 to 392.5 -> 12.4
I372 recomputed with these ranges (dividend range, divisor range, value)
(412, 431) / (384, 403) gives 0.88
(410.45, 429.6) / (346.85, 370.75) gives 0.79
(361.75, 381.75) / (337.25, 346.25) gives 1.05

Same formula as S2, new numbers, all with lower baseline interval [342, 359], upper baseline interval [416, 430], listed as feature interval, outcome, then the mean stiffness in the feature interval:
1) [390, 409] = -0.83 N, 12.2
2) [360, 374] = -0.92 N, 13.6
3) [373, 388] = -0.34 N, 12.6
